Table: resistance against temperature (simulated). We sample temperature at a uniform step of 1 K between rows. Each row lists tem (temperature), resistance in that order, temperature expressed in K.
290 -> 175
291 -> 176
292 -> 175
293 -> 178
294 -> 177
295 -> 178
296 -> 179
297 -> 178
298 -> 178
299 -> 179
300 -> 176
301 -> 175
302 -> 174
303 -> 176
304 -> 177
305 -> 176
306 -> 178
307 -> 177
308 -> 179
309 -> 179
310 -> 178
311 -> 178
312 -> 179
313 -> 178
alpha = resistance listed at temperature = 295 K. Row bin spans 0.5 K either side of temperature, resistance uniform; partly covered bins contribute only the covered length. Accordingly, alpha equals 178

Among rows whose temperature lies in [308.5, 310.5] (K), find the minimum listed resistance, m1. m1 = 178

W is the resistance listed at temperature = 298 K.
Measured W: 178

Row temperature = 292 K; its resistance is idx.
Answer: 175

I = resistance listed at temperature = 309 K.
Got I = 179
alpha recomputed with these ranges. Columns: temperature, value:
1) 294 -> 177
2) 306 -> 178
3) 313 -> 178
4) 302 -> 174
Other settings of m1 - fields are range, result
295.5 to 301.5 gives 175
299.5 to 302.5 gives 174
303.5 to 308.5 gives 176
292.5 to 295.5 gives 177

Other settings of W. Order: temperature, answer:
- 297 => 178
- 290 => 175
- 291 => 176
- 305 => 176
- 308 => 179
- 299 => 179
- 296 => 179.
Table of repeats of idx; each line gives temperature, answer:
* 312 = 179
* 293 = 178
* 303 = 176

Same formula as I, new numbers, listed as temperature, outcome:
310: 178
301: 175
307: 177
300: 176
